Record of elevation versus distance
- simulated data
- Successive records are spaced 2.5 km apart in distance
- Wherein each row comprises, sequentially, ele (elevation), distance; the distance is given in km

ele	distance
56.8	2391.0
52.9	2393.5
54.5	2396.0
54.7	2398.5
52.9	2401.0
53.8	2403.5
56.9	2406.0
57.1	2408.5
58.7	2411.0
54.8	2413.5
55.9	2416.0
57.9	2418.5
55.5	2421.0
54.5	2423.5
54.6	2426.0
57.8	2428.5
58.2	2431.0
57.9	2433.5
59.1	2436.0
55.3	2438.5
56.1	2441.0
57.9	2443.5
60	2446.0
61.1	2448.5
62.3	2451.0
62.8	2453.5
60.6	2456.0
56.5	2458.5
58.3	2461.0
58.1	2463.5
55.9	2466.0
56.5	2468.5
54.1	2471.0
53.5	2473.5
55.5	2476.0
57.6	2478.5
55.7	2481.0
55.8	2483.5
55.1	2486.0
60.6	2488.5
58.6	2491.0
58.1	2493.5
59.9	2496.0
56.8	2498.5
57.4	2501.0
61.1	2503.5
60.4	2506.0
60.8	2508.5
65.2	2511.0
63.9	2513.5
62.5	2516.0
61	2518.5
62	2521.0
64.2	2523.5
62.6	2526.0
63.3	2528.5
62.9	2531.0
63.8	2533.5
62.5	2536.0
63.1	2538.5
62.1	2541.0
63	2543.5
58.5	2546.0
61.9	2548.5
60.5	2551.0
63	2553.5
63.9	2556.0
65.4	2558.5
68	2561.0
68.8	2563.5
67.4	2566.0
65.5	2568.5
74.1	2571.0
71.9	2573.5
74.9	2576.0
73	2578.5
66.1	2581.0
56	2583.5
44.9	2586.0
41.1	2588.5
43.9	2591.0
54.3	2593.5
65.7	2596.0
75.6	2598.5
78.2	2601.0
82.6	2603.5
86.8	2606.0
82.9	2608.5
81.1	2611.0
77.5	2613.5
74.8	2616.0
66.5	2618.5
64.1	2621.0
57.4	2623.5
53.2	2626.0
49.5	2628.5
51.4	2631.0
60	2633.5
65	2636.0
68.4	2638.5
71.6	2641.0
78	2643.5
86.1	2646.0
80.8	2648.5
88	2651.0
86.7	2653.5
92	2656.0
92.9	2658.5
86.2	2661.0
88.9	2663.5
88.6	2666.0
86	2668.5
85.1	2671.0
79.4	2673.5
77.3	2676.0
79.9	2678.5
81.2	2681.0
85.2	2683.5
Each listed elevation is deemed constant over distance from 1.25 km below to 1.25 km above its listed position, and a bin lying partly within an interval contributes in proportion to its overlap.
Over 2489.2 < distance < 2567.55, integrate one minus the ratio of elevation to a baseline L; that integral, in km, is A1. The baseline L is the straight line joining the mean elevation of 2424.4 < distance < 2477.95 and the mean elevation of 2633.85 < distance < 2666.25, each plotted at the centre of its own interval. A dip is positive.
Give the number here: 5.5 km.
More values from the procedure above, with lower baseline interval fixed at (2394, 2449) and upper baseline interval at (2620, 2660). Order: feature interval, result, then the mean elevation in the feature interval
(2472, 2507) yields 2.1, 57.5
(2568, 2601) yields 2.5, 62.6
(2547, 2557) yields 0.5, 62.2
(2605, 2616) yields -1.8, 81.1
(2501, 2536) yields 0.5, 62.4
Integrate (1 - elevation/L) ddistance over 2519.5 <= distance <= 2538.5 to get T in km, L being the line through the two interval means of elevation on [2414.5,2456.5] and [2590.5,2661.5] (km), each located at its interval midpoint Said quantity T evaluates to 0.63 km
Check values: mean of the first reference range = 58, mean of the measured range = 63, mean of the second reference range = 72.6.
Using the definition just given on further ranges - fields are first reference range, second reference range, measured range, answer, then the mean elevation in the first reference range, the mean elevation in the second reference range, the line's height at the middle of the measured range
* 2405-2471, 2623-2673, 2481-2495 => 1.0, 57.6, 76.1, 62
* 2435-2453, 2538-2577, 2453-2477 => 1.3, 59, 65.7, 60.2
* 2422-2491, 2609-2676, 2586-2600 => 3.0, 57.5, 75.5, 70.7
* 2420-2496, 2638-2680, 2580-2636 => 9.2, 57.5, 83.5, 76.9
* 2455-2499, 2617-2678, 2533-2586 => 0.7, 57.1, 75.2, 65.8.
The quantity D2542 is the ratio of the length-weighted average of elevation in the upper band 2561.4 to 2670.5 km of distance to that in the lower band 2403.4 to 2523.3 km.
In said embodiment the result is 1.23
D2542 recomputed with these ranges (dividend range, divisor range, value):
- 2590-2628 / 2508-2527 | 1.10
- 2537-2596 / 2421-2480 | 1.08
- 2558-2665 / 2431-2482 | 1.22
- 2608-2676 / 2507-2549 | 1.21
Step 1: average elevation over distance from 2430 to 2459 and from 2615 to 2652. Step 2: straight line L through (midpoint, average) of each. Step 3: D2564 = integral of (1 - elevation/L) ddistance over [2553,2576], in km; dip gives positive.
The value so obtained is -1.3 km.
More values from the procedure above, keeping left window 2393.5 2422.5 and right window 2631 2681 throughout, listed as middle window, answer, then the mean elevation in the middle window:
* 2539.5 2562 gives 2.2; 62.9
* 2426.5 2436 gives 0.0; 57.9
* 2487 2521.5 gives 2.5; 60.5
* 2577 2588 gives 2.1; 59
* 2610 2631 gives 3.3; 64.5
